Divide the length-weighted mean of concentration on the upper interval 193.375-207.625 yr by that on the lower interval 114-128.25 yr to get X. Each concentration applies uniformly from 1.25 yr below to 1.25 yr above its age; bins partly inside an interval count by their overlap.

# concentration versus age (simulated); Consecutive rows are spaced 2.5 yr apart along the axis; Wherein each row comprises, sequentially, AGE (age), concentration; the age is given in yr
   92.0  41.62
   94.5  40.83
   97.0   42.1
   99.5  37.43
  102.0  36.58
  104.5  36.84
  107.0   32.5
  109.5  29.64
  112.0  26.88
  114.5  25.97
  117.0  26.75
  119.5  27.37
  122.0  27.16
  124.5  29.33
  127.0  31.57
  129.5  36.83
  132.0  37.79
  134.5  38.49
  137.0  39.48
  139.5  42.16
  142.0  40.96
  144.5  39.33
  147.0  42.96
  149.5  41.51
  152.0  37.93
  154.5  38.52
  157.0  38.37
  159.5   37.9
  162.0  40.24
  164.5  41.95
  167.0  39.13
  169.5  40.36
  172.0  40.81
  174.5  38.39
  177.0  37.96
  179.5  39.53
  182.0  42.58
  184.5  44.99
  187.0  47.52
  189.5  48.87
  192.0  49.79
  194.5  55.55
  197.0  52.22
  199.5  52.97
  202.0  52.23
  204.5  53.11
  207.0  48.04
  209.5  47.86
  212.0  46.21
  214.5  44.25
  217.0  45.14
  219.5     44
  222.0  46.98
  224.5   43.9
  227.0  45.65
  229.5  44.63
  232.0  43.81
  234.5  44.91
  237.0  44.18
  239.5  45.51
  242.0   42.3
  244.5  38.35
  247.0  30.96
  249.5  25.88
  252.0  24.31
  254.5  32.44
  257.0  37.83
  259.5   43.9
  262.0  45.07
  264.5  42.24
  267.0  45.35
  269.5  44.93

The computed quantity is 1.87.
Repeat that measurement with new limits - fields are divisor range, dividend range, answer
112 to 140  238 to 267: 1.16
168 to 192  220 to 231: 1.06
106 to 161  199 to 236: 1.34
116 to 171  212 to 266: 1.10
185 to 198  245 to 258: 0.61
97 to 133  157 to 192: 1.31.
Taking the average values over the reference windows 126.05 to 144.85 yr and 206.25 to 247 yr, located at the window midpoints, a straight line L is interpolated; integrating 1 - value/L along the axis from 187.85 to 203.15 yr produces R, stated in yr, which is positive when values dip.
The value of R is -3.5 yr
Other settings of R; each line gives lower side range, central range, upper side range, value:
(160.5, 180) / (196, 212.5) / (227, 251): -4.36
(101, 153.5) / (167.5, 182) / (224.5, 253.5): -1.20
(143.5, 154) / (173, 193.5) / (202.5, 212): 0.87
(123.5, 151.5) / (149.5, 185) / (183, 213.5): 3.27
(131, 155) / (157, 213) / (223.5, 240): -3.93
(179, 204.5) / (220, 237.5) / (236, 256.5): -2.21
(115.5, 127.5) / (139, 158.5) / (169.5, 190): -3.07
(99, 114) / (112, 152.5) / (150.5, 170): 1.14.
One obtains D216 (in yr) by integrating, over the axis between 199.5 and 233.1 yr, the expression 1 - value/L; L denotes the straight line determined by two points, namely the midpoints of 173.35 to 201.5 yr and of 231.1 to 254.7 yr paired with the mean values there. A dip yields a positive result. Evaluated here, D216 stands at -4.04 yr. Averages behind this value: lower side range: 46.6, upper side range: 37.4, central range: 46.9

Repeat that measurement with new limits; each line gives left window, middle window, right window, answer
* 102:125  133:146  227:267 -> -3.6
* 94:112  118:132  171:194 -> 2.6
